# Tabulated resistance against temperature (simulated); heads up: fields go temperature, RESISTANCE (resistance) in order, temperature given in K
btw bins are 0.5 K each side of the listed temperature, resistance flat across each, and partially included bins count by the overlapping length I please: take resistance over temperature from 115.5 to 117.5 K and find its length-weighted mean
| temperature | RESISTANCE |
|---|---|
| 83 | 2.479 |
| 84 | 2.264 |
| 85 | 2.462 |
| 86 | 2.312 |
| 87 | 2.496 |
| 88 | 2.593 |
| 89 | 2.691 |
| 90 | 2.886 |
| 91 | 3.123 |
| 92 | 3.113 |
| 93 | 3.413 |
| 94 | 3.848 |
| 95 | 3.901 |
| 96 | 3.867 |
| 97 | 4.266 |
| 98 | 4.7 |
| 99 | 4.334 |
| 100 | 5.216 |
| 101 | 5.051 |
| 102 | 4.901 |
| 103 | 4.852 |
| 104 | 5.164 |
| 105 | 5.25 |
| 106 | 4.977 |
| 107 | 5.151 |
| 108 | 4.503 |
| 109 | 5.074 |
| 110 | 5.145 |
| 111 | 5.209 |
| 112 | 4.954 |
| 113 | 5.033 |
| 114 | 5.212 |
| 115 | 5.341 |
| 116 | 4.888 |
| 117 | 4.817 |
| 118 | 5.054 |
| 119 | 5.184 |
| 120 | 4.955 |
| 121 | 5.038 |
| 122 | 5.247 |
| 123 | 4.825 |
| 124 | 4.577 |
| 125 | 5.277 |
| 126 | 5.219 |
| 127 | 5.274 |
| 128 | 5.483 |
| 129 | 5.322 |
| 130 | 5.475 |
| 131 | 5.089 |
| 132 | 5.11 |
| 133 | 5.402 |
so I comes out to 4.85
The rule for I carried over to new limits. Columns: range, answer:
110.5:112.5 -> 5.08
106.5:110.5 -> 4.97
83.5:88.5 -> 2.43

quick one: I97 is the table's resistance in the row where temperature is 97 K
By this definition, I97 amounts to 4.266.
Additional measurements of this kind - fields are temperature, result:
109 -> 5.074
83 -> 2.479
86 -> 2.312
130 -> 5.475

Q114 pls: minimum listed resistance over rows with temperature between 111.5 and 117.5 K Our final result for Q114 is 4.817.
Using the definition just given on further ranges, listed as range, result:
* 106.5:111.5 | 4.503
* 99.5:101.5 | 5.051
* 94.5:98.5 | 3.867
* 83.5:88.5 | 2.264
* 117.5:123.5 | 4.825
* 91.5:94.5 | 3.113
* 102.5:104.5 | 4.852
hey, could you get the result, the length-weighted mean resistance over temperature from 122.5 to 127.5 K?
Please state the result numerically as 5.03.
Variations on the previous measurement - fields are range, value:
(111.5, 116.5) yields 5.09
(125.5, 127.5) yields 5.25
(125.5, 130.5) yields 5.35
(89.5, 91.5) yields 3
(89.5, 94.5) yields 3.28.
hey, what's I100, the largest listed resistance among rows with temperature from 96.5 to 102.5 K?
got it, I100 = 5.216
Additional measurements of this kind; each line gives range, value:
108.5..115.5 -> 5.341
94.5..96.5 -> 3.901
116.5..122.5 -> 5.247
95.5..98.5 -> 4.7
